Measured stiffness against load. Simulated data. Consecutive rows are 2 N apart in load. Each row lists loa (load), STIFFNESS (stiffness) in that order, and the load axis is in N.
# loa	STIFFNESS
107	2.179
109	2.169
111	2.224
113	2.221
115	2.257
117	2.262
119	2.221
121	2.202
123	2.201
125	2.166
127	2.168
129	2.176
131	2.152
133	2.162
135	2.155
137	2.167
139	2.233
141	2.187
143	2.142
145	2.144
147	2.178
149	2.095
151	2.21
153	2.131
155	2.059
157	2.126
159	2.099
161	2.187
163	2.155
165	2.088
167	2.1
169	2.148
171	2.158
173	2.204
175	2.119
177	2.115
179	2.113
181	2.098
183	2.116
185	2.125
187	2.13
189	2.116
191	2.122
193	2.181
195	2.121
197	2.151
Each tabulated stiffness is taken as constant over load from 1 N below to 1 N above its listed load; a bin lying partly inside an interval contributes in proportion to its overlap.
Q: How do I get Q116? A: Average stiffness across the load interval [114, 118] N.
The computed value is 2.26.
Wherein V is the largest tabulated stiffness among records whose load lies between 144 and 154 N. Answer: 2.21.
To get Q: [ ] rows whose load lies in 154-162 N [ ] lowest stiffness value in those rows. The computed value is 2.059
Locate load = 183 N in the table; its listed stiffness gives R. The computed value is 2.116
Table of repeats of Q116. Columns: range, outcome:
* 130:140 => 2.17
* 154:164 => 2.13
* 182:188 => 2.12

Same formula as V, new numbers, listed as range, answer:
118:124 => 2.221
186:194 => 2.181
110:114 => 2.224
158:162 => 2.187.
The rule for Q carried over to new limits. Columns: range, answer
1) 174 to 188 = 2.098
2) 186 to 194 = 2.116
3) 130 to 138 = 2.152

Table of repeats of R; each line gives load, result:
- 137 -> 2.167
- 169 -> 2.148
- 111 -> 2.224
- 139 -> 2.233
